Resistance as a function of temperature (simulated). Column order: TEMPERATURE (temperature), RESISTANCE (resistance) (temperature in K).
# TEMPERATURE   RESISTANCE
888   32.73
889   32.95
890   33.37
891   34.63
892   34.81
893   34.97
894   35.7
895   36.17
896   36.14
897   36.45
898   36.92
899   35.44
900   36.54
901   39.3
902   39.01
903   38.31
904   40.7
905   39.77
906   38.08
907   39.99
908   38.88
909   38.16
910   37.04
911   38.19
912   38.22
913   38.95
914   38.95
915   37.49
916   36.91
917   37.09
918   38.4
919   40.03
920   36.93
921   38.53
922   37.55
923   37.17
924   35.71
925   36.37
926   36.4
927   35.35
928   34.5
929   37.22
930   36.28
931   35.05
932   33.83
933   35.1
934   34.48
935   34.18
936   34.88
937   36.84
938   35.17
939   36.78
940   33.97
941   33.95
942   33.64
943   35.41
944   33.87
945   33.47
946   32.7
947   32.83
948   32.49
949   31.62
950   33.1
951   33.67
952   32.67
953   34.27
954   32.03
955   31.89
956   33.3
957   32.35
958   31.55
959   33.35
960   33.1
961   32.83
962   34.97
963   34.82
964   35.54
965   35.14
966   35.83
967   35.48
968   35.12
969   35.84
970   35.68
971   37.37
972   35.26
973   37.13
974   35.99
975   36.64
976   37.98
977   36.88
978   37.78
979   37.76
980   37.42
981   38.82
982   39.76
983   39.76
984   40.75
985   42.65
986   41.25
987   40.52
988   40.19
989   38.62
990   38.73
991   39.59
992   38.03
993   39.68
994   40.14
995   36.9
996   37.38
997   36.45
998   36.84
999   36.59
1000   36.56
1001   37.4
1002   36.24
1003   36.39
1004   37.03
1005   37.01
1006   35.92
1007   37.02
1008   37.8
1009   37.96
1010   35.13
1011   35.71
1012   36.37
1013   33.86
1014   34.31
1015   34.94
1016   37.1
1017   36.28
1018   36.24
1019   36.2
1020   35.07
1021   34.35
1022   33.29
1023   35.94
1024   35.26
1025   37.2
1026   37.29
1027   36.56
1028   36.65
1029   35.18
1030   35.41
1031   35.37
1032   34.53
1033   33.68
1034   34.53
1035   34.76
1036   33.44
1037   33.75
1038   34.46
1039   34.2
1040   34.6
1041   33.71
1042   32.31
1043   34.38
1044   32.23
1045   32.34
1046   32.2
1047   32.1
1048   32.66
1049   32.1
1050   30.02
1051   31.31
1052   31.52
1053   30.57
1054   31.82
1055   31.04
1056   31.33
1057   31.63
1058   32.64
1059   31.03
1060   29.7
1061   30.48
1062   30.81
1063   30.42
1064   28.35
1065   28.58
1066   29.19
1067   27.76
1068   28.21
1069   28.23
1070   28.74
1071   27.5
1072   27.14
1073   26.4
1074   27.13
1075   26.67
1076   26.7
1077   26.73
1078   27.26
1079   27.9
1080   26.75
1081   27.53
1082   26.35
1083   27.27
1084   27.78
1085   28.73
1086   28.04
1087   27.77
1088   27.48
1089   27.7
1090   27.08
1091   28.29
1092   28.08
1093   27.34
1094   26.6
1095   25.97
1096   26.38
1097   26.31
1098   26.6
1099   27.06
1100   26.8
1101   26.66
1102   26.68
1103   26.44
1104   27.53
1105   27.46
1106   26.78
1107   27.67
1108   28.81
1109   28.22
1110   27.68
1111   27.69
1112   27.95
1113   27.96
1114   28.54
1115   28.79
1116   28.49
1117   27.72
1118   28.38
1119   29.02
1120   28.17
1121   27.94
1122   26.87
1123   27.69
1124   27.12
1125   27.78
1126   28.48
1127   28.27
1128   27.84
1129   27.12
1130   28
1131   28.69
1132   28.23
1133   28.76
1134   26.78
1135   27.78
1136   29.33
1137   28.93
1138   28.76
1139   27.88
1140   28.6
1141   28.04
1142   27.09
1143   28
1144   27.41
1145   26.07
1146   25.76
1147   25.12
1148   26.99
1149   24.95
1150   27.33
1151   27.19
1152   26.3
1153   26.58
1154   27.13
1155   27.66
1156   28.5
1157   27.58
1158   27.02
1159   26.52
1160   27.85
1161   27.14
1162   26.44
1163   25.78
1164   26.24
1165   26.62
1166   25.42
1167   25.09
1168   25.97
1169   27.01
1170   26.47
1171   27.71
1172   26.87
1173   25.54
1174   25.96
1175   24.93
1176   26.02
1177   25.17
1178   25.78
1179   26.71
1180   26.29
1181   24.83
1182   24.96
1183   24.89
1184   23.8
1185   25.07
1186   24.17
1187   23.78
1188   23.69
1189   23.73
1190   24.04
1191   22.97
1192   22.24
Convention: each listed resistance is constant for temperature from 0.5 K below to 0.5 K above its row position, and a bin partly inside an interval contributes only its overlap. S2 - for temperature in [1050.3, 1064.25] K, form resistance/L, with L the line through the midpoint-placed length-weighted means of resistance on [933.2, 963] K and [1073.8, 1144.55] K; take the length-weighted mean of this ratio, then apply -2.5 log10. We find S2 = -0.05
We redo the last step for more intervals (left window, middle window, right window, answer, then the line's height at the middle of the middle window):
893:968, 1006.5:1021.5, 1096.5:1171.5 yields -0.11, 32.3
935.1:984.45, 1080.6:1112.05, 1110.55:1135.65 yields 0.07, 29.2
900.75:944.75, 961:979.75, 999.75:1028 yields 0.01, 36.5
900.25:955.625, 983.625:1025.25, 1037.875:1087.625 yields -0.14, 32.5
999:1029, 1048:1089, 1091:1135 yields 0.09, 31.4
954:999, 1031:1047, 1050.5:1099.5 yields -0.07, 31.5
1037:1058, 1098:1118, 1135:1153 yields 0.06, 29.2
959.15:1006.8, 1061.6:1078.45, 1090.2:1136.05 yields 0.11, 30.8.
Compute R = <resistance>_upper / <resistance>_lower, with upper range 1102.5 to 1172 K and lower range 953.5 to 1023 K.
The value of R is 0.8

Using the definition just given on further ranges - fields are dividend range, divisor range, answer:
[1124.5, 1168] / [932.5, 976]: 0.79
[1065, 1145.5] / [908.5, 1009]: 0.76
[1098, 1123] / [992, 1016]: 0.75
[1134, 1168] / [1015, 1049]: 0.78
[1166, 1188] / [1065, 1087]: 0.93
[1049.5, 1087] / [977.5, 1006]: 0.75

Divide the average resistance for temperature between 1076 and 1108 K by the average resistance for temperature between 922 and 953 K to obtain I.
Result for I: 0.78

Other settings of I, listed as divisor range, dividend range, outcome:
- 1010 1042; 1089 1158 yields 0.78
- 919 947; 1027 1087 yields 0.87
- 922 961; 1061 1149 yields 0.81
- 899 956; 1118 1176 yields 0.75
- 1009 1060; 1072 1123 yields 0.81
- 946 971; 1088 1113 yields 0.81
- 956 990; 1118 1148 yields 0.76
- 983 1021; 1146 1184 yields 0.70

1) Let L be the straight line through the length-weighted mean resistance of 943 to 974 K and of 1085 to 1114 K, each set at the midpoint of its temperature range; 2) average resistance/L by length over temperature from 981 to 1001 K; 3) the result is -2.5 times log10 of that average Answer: -0.196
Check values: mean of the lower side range 34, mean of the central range 38.9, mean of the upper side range 27.4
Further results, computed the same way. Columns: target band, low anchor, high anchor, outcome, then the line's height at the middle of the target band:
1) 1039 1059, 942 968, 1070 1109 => -0.11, 29.1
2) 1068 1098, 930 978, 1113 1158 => 0.09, 29.7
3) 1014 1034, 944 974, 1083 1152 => -0.14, 31.4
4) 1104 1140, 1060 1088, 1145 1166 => -0.03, 27.2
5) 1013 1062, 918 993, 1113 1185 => -0.05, 32.1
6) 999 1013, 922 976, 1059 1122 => -0.15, 31.9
